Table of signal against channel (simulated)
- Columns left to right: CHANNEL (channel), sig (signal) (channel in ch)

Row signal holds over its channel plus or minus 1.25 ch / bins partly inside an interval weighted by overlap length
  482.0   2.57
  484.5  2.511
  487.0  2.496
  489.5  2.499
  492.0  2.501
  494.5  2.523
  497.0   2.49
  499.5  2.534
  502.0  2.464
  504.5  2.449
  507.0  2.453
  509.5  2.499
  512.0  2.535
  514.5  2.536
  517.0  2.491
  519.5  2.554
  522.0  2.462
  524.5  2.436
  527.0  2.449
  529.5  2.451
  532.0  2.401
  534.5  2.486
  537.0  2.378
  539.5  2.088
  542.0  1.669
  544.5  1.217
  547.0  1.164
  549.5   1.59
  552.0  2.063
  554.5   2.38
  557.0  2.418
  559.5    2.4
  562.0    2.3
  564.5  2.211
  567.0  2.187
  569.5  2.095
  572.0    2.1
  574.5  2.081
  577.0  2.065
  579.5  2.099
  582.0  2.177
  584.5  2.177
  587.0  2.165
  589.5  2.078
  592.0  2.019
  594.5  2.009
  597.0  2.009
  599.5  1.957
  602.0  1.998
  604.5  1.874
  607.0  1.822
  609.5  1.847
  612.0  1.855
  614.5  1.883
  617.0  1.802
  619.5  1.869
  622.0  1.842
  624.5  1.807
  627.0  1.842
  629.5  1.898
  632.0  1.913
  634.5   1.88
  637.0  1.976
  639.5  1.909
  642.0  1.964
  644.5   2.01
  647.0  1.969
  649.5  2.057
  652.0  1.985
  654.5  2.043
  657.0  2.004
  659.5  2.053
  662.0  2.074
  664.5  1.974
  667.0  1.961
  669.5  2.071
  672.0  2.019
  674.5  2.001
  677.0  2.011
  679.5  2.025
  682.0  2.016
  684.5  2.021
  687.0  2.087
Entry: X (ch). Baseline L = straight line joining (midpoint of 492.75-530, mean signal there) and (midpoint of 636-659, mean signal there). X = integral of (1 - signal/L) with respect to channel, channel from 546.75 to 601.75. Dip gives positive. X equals 4.0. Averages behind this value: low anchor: 2.49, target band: 2.09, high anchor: 1.99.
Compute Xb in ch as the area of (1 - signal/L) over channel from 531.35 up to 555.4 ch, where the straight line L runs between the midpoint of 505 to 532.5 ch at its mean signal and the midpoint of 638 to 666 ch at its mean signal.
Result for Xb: 4.7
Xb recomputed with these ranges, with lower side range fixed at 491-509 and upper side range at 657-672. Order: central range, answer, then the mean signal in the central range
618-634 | 2.0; 1.86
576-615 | 3.8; 2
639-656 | 0.6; 1.99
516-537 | -0.4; 2.46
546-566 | 2.1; 2.08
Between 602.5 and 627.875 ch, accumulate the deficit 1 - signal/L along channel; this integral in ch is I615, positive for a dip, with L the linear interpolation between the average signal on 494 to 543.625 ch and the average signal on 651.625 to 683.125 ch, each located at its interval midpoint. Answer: 3.61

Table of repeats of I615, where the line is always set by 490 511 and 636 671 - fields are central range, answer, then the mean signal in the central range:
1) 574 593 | 0.99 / 2.11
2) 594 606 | 1.16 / 1.96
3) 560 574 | 0.58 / 2.19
